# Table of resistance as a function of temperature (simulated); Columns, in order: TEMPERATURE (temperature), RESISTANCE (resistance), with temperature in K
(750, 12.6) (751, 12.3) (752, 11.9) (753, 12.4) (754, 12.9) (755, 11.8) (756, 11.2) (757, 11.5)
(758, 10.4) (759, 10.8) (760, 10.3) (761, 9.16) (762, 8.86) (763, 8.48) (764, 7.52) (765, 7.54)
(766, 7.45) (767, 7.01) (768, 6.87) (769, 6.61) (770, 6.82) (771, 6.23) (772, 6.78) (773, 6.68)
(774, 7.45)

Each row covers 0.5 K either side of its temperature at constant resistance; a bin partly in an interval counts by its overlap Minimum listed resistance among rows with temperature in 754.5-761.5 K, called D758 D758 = 9.16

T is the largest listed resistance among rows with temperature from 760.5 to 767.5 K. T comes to 9.16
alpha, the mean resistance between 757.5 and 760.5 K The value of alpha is 10.5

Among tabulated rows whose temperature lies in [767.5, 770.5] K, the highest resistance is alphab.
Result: 6.87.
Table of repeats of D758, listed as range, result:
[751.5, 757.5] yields 11.2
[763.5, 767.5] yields 7.01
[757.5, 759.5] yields 10.4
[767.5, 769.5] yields 6.61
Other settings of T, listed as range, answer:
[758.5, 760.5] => 10.8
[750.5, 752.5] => 12.3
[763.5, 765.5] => 7.54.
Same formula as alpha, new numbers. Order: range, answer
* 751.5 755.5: 12.2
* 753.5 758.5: 11.6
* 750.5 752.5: 12.1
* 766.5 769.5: 6.83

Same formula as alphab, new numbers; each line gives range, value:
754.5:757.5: 11.8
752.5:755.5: 12.9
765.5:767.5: 7.45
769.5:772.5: 6.82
